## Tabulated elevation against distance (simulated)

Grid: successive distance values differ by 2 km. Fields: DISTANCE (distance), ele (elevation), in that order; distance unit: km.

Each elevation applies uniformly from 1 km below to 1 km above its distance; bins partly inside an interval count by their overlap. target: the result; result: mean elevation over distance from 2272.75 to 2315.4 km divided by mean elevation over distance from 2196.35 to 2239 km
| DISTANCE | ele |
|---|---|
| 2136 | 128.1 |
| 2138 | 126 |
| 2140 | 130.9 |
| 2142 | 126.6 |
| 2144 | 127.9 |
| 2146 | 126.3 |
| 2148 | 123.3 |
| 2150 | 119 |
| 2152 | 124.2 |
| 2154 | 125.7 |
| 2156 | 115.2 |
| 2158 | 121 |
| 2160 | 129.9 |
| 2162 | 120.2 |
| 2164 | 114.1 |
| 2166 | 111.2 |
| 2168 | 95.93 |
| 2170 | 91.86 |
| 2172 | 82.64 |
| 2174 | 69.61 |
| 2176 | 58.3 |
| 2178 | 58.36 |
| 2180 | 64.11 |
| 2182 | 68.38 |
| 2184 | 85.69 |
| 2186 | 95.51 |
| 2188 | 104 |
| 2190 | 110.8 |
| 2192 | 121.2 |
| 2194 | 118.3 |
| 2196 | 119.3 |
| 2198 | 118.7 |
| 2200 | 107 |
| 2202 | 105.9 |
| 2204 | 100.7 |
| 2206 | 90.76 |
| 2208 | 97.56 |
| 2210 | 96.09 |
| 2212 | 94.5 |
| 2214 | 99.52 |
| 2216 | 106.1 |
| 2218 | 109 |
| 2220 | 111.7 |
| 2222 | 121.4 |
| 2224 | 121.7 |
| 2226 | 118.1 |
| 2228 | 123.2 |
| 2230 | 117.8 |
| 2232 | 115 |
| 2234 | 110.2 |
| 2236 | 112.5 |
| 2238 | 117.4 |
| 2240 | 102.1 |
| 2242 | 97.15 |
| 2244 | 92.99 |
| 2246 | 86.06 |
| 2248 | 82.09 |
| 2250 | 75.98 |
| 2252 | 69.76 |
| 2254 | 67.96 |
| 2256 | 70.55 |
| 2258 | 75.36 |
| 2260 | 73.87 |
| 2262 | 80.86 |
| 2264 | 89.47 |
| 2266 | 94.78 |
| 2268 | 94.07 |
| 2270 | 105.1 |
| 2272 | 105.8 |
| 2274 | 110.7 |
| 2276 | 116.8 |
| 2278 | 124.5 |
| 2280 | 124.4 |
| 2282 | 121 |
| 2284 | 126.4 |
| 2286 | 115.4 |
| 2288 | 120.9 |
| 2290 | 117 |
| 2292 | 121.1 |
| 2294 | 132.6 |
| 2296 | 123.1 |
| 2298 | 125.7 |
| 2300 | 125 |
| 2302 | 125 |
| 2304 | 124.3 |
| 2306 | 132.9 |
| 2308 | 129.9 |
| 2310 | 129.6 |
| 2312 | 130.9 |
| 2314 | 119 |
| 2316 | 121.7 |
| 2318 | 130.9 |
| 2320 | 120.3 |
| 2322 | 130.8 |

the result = 1.1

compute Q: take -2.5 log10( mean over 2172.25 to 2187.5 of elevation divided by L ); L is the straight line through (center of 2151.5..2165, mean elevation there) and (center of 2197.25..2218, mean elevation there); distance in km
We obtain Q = 0.47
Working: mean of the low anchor 121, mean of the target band 73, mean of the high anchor 102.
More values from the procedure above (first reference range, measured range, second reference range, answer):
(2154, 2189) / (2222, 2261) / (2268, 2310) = 0.13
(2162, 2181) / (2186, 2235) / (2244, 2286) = -0.22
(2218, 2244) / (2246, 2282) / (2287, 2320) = 0.27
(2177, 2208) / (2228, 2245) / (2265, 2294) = -0.03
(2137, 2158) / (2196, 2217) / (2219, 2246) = 0.13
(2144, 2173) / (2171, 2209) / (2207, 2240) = 0.20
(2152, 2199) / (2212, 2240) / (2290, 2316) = -0.02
